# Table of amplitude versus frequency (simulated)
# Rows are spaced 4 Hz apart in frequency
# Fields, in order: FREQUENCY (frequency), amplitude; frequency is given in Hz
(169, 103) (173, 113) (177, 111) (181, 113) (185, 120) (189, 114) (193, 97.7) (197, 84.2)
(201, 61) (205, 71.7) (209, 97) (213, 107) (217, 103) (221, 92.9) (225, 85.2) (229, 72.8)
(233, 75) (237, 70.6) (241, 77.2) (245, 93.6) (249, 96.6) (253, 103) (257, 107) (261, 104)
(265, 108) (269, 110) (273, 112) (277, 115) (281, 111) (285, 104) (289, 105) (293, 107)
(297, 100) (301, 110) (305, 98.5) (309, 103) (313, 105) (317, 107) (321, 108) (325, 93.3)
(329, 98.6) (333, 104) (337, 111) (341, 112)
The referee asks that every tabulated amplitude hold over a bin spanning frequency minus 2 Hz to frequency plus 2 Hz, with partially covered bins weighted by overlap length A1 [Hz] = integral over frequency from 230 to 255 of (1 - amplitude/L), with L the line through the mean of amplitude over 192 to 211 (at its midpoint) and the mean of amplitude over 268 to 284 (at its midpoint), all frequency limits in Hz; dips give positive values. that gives 3.3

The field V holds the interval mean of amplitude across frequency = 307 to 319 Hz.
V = 105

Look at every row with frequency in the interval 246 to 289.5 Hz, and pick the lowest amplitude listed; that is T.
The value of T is 96.6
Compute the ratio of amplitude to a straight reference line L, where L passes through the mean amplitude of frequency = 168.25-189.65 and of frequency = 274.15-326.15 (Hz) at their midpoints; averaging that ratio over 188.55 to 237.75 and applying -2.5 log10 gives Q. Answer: 0.27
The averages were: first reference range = 113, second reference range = 105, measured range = 86.7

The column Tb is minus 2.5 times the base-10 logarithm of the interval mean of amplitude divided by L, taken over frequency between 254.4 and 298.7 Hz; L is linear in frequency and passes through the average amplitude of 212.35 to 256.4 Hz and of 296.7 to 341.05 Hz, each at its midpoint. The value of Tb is -0.119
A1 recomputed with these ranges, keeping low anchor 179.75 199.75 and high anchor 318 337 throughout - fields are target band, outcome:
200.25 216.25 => 2.5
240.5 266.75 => 0.9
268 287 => -1.4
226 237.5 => 3.2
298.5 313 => -0.2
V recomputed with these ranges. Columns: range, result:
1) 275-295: 108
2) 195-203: 72.6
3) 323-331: 95.9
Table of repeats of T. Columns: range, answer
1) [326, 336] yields 98.6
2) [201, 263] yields 61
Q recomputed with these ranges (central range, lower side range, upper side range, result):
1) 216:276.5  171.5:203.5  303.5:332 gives 0.08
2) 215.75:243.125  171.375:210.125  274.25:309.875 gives 0.23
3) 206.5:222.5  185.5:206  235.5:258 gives -0.11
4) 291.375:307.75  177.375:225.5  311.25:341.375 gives -0.01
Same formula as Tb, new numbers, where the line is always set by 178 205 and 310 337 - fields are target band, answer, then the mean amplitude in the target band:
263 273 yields -0.09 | 110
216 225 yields 0.04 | 94.6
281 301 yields -0.04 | 105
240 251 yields 0.11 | 90.2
